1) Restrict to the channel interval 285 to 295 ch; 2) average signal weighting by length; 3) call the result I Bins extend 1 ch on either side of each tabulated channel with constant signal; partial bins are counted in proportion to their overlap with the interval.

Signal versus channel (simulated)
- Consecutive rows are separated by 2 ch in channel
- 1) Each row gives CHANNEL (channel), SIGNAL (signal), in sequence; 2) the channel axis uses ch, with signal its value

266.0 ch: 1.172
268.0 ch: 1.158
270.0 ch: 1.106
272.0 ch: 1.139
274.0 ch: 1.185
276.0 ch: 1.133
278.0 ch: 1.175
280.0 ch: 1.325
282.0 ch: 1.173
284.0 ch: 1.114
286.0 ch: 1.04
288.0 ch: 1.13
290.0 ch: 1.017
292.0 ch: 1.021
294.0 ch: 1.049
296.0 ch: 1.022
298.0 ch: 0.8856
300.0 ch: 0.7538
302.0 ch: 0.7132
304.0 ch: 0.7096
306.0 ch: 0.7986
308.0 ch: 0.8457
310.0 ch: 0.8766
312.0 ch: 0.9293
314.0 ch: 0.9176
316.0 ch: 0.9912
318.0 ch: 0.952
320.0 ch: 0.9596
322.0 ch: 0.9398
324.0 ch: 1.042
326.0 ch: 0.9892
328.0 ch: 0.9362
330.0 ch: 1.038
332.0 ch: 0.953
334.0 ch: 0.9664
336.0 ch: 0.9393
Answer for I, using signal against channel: 1.05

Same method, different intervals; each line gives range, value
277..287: 1.17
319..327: 0.983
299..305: 0.726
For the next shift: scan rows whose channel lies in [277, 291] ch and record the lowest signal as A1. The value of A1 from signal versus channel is 1.017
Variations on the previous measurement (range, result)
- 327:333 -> 0.9362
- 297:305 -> 0.7096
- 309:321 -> 0.8766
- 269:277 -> 1.106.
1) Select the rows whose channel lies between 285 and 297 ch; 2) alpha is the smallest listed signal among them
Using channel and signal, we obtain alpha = 1.017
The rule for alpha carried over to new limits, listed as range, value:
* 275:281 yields 1.133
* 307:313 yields 0.8457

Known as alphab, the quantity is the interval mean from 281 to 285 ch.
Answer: 1.14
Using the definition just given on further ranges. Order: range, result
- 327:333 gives 0.976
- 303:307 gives 0.754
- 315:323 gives 0.961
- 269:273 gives 1.12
